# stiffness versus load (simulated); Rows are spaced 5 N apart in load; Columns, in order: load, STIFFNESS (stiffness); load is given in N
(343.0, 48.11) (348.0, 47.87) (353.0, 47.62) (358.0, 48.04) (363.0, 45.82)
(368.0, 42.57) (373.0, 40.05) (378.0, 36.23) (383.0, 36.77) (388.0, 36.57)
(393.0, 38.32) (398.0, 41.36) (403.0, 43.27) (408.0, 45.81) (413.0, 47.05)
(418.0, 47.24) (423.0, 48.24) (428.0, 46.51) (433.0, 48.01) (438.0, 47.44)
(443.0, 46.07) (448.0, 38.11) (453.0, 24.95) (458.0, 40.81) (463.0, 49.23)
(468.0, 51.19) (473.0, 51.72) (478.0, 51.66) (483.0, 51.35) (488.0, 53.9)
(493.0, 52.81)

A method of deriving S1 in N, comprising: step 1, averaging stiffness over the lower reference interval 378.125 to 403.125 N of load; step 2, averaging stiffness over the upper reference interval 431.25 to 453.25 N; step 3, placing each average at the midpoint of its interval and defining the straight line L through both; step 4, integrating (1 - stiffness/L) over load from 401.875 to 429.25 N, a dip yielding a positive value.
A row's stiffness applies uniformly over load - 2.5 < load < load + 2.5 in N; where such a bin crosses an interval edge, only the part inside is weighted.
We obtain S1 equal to -4.14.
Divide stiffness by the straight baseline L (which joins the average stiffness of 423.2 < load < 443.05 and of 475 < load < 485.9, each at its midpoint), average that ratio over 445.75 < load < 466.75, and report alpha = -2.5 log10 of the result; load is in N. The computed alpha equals 0.26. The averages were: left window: 47.3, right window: 51.6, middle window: 39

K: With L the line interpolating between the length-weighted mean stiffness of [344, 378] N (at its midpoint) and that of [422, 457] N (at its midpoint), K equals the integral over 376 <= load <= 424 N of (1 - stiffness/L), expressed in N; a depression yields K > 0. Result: 1.78 N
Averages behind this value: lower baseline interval 44.8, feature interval 42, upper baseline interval 42.4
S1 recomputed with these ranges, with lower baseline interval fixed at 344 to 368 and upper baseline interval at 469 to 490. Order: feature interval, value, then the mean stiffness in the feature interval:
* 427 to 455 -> 4.71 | 41.9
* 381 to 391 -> 2.37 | 36.7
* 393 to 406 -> 1.88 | 41.7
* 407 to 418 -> 0.57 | 46.7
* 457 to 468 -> 0.93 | 47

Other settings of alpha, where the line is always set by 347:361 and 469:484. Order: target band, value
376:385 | 0.311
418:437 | 0.056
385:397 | 0.277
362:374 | 0.129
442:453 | 0.322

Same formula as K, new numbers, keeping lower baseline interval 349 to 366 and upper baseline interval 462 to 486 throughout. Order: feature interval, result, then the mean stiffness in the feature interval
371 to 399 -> 5.85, 38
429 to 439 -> 0.44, 47.6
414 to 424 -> 0.34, 47.6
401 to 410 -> 0.78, 44.5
